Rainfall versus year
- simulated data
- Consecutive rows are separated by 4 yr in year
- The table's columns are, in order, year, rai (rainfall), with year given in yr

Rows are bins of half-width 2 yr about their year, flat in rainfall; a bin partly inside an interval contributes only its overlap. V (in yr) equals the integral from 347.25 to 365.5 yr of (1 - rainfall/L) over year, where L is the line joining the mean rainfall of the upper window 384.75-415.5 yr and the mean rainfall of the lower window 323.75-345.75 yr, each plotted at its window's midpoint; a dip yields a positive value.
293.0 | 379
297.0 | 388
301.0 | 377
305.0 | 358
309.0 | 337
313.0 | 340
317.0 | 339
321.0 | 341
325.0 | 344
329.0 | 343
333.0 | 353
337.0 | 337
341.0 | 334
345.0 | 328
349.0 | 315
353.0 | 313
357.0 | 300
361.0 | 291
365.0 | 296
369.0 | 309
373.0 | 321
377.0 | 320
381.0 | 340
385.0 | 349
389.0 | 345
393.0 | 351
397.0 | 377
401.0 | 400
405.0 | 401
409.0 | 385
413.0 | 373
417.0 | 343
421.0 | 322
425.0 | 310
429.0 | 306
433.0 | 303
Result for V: 2.5 yr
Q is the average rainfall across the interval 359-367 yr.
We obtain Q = 294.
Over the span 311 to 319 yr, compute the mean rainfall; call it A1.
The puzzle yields 340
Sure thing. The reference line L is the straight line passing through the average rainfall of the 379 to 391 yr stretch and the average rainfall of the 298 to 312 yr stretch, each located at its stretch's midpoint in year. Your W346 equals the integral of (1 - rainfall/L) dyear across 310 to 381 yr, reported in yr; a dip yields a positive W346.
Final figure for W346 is 5.2 yr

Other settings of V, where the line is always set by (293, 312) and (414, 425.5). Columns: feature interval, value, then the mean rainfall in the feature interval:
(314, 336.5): 1.0 yr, 343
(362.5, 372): 1.2 yr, 304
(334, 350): 1.0 yr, 331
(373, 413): -2.7 yr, 362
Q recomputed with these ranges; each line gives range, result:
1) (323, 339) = 344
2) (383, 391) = 347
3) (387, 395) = 348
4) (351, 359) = 306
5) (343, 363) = 309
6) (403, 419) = 376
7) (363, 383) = 317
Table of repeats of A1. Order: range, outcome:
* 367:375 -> 315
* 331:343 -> 341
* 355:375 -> 303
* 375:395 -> 341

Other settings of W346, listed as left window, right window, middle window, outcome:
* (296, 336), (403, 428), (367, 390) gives 1.47 yr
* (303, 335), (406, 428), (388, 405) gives -1.32 yr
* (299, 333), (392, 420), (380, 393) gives 0.81 yr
